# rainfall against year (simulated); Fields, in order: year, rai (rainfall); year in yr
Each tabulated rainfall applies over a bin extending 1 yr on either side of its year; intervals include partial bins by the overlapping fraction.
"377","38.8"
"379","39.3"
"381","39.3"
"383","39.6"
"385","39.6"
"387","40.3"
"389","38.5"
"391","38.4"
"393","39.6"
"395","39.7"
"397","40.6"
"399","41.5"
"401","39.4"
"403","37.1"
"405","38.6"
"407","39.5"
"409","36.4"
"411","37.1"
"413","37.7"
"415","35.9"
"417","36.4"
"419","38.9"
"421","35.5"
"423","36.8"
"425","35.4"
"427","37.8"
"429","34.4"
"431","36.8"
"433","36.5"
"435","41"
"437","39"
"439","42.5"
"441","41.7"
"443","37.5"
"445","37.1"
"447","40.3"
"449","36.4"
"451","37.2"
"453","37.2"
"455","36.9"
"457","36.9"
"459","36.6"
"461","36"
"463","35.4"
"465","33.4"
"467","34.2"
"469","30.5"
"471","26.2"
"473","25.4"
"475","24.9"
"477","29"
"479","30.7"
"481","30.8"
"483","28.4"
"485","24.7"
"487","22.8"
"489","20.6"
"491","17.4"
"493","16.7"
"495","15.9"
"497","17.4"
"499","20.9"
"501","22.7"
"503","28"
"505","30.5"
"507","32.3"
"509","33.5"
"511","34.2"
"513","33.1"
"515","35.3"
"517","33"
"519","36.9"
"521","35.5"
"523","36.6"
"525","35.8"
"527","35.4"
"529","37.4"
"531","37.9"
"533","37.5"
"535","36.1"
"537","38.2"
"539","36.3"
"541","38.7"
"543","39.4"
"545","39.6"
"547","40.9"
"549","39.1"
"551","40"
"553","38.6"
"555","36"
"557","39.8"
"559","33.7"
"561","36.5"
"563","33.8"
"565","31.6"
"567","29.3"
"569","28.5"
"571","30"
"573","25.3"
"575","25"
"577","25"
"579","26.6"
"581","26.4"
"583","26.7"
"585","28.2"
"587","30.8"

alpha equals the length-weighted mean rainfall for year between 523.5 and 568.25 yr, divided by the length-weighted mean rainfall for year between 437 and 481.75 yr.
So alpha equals 1.1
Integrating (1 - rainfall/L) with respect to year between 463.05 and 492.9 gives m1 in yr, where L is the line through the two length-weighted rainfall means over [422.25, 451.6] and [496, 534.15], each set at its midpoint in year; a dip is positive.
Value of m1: 6.9 yr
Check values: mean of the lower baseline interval 38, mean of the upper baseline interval 32.3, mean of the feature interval 27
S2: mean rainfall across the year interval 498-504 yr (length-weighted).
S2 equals 23.9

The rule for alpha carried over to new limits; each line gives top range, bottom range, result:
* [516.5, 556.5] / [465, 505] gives 1.50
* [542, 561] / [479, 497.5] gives 1.73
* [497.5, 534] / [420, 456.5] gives 0.87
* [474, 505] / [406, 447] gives 0.63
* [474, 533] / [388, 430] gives 0.77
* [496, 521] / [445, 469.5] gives 0.83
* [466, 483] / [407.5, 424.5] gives 0.78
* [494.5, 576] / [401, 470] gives 0.90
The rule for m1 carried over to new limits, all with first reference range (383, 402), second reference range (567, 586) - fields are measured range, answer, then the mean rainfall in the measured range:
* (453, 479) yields 1.8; 32.3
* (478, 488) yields 1.8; 27.5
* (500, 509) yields 0.8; 28.9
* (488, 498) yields 4.6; 17.6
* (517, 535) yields -3.5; 36.4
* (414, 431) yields 0.6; 36.4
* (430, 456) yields -1.6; 38.5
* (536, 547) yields -3.5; 38.7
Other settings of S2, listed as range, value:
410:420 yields 37.2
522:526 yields 36.2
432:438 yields 38.8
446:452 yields 38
